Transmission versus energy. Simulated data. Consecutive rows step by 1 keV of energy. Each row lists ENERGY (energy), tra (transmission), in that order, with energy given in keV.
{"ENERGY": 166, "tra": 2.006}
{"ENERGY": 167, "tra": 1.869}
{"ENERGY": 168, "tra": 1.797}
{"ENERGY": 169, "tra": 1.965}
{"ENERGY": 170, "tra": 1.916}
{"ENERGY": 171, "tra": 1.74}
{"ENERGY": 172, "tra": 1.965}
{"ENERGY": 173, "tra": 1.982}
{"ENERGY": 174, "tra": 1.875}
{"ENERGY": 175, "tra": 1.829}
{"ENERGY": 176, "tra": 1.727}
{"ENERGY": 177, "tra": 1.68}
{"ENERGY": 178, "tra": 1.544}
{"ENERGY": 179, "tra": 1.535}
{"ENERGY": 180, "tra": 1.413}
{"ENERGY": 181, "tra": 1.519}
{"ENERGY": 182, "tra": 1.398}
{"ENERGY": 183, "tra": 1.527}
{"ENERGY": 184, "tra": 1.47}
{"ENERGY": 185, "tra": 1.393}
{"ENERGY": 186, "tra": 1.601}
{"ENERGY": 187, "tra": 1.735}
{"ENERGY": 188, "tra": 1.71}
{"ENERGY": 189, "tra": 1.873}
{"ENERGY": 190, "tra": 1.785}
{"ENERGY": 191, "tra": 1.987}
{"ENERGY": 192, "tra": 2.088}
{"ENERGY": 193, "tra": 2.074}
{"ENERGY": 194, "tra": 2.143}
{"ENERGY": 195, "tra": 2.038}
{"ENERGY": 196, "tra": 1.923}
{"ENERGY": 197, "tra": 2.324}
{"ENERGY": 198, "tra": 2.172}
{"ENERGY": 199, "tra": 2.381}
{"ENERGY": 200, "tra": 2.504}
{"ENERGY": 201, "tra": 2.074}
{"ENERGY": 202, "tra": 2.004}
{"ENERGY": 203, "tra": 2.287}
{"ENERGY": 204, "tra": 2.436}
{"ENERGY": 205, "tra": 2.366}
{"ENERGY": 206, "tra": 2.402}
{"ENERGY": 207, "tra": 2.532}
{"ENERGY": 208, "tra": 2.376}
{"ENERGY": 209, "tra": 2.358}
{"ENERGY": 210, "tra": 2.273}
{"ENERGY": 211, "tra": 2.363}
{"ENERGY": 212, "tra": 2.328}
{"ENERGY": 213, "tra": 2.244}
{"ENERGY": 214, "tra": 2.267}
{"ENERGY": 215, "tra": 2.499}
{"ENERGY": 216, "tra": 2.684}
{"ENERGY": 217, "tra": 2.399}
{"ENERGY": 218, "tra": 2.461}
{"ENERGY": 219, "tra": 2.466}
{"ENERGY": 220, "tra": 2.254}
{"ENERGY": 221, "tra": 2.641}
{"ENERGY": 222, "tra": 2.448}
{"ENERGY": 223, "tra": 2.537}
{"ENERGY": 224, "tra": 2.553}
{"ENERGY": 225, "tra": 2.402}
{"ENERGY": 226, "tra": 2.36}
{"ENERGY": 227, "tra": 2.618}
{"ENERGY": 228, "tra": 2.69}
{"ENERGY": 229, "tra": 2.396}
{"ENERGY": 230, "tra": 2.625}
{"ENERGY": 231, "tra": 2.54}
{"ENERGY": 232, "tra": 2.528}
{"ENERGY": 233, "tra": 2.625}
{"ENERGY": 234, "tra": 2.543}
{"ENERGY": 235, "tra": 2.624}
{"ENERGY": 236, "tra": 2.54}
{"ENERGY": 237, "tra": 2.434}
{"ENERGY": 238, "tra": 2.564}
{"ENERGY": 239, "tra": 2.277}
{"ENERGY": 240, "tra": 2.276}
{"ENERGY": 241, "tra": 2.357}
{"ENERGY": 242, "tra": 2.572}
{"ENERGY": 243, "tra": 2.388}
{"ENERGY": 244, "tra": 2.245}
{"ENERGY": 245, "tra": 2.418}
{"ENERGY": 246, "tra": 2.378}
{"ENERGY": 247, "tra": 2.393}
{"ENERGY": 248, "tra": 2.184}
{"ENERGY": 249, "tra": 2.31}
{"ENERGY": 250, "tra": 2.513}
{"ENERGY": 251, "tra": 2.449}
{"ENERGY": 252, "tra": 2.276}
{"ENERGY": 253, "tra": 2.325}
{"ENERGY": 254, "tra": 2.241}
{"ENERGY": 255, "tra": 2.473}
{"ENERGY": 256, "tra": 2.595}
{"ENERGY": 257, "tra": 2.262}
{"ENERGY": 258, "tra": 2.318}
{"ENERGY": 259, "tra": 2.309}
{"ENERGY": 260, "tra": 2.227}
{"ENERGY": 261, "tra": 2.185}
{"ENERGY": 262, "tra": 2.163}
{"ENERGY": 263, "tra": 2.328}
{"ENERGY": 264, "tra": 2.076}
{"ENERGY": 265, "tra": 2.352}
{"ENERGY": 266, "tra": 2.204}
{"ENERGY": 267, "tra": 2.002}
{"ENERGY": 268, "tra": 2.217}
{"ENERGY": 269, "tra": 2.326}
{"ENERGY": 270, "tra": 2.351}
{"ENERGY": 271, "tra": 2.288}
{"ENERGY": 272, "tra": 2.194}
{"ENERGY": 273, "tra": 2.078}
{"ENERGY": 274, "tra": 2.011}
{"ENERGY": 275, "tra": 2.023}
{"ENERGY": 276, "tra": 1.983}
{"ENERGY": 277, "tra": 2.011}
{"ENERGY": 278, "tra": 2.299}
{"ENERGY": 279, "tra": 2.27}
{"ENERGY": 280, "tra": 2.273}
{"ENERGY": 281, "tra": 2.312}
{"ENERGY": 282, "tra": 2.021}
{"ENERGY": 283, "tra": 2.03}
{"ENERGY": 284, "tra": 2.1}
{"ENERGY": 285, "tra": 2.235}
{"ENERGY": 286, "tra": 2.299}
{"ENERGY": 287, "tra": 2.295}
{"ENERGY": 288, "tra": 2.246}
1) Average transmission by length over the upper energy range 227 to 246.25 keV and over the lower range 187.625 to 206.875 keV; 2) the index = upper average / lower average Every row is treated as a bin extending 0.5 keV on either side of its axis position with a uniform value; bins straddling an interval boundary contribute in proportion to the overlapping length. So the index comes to 1.16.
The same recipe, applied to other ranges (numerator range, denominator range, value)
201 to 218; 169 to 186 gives 1.42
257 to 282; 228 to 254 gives 0.90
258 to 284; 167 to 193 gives 1.26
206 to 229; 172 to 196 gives 1.40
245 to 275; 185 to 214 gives 1.06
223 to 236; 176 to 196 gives 1.48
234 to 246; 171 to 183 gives 1.45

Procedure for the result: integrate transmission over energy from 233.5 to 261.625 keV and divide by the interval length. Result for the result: 2.38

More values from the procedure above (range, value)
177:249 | 2.23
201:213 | 2.32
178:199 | 1.79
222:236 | 2.54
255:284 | 2.21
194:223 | 2.34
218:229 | 2.49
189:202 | 2.11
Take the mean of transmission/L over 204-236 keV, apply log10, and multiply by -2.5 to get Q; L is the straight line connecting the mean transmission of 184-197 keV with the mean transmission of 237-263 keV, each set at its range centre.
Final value -0.17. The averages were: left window 1.87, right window 2.35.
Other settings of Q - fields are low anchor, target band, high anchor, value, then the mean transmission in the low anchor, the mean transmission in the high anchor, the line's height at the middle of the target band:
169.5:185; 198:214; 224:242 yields -0.11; 1.67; 2.5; 2.09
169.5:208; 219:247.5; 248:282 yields -0.17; 1.93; 2.25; 2.11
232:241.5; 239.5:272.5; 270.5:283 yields 0.00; 2.47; 2.14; 2.31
